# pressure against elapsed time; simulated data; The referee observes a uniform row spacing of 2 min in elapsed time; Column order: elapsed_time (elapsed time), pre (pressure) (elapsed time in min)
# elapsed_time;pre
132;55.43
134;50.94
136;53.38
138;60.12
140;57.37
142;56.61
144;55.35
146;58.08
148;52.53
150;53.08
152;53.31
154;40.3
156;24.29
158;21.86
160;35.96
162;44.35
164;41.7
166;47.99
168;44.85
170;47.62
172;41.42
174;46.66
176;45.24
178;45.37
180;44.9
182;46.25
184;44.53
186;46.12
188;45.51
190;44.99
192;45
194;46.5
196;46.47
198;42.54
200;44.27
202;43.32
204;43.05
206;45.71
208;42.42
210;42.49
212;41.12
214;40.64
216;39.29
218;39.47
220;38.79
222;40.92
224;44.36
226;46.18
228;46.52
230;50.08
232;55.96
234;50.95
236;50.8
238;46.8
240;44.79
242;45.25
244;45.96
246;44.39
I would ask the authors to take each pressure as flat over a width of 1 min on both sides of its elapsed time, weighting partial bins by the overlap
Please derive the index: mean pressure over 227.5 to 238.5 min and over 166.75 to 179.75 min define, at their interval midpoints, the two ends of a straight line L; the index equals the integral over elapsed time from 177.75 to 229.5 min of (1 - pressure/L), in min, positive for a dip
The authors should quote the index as 4.4 min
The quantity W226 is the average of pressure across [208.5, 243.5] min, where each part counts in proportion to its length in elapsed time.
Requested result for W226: 44.9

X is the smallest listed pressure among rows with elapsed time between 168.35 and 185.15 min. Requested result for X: 41.42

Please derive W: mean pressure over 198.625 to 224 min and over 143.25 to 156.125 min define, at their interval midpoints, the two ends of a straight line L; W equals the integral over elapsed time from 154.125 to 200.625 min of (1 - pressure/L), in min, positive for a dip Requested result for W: 3.3 min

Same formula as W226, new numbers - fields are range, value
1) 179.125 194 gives 45.4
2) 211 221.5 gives 39.9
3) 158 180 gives 43.1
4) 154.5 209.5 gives 42.9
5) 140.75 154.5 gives 53.3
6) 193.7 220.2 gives 42.6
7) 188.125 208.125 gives 44.6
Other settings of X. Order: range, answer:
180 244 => 38.79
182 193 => 44.53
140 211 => 21.86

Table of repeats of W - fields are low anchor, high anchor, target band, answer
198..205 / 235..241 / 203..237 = 0.66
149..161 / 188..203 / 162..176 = -1.59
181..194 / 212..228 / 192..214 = -0.01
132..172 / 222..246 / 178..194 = 0.69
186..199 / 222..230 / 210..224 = 1.54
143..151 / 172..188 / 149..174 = 4.39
